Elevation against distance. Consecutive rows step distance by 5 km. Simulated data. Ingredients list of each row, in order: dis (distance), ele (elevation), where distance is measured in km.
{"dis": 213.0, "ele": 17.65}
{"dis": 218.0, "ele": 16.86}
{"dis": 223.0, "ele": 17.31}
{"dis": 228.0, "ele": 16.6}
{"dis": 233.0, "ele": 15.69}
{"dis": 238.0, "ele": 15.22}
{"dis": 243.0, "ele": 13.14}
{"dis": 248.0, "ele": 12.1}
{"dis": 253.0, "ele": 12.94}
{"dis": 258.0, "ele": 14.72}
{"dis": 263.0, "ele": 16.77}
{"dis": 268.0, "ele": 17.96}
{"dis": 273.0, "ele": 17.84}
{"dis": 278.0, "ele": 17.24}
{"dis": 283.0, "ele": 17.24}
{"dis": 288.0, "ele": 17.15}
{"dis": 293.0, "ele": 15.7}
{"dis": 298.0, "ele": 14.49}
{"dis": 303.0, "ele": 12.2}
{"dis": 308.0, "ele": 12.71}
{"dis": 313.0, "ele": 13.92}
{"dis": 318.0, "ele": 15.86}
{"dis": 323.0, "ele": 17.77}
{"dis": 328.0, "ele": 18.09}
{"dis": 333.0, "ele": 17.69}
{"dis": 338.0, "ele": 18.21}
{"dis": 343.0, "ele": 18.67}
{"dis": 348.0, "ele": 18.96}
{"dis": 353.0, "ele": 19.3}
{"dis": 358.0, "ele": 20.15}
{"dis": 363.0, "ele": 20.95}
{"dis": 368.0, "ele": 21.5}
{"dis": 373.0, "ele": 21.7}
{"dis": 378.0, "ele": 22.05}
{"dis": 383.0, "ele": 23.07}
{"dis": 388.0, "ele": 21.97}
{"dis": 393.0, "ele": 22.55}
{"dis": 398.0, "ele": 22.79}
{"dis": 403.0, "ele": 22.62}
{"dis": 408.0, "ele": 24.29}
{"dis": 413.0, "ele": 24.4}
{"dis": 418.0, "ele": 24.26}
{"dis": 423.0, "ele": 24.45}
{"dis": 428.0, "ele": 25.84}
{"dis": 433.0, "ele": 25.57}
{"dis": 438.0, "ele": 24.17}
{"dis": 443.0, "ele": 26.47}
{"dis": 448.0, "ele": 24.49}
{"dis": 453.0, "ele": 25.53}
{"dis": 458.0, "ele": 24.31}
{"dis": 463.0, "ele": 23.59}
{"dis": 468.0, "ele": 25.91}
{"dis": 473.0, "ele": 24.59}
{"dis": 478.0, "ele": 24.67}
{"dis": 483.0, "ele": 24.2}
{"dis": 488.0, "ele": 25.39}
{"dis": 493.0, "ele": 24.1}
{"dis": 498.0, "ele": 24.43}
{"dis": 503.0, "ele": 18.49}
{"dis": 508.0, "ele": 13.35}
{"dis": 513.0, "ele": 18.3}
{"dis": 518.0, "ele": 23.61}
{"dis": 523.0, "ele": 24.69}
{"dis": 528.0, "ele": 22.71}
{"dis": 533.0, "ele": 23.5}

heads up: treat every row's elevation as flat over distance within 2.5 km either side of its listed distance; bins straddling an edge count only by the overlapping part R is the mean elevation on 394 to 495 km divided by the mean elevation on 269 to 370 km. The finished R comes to 1.42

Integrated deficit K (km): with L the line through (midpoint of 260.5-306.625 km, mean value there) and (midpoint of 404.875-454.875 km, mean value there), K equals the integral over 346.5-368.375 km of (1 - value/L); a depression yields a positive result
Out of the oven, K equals 0.5 km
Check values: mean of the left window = 16.2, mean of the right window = 24.9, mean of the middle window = 20.1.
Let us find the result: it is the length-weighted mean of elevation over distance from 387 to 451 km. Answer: 24.2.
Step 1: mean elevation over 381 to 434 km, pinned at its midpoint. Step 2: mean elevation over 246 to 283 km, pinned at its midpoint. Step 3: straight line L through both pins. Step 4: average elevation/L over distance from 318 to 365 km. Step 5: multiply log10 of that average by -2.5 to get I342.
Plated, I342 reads 0.08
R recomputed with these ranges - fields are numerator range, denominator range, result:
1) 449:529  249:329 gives 1.47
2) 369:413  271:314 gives 1.47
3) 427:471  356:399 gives 1.15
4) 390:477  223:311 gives 1.60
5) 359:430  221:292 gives 1.45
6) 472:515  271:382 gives 1.23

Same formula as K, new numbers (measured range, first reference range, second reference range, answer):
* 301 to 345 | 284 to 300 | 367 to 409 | 4.9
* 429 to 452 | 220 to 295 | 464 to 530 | -4.6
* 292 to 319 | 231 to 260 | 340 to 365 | 4.9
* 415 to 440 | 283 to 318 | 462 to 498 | -3.6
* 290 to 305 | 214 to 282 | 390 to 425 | 3.2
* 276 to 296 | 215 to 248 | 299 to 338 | -1.5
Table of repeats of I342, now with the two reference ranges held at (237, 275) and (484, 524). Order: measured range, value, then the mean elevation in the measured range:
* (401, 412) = -0.24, 23.6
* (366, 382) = -0.20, 21.9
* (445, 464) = -0.21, 24.6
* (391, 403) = -0.21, 22.7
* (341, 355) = -0.09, 19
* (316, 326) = -0.01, 16.9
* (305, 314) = 0.24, 13.2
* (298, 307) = 0.25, 12.9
